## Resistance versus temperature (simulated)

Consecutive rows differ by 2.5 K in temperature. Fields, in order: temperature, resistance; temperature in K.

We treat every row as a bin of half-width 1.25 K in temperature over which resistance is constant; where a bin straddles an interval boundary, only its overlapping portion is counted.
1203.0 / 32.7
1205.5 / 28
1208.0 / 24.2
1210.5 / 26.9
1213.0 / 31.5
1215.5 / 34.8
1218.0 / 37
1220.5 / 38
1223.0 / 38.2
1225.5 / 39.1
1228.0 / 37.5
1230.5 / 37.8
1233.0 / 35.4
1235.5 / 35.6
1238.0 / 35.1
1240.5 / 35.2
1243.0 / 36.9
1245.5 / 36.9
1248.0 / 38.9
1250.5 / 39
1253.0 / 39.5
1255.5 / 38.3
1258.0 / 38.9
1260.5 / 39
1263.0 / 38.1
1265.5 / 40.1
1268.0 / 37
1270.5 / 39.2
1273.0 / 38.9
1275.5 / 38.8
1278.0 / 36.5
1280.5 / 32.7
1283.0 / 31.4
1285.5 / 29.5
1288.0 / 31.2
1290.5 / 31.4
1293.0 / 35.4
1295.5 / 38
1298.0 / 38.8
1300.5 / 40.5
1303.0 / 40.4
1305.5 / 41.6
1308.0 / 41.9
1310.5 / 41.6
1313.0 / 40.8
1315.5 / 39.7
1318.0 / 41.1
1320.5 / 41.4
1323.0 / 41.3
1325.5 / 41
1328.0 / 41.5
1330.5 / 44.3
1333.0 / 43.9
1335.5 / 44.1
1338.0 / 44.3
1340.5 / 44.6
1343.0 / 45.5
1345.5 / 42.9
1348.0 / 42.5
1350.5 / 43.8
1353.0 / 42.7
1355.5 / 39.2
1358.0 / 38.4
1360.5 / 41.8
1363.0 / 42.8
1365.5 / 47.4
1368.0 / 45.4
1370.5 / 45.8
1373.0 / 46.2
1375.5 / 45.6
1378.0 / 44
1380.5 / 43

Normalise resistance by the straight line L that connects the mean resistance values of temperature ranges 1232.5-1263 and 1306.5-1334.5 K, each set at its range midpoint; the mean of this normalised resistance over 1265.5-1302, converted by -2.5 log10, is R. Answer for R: 0.11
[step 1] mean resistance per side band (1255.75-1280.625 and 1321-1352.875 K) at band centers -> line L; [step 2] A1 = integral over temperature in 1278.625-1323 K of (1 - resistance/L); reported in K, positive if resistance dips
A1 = 3.34 K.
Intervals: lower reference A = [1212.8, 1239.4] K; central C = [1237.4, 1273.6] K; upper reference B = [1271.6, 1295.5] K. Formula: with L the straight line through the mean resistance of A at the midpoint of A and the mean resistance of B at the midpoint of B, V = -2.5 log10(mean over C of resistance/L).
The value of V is -0.08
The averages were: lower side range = 36.5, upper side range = 34.2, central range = 38.1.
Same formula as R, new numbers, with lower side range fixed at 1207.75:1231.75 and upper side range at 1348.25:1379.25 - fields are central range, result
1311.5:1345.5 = -0.029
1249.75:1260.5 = -0.054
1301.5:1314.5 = -0.027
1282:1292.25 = 0.246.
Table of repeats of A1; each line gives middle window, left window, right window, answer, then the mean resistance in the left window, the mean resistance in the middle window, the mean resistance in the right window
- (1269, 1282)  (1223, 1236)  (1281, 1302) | -0.68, 37.3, 37.1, 34.5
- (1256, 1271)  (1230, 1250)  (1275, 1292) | -1.80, 36.5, 38.7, 32.9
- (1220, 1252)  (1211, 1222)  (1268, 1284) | -1.70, 34.8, 37.2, 36.4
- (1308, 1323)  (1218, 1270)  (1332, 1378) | 0.20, 37.7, 41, 43.7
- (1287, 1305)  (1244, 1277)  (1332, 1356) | 1.73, 38.6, 36.8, 43.5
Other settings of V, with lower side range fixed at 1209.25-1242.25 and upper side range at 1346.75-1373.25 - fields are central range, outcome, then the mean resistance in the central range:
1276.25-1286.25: 0.17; 33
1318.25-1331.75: -0.02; 41.8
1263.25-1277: -0.02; 38.7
